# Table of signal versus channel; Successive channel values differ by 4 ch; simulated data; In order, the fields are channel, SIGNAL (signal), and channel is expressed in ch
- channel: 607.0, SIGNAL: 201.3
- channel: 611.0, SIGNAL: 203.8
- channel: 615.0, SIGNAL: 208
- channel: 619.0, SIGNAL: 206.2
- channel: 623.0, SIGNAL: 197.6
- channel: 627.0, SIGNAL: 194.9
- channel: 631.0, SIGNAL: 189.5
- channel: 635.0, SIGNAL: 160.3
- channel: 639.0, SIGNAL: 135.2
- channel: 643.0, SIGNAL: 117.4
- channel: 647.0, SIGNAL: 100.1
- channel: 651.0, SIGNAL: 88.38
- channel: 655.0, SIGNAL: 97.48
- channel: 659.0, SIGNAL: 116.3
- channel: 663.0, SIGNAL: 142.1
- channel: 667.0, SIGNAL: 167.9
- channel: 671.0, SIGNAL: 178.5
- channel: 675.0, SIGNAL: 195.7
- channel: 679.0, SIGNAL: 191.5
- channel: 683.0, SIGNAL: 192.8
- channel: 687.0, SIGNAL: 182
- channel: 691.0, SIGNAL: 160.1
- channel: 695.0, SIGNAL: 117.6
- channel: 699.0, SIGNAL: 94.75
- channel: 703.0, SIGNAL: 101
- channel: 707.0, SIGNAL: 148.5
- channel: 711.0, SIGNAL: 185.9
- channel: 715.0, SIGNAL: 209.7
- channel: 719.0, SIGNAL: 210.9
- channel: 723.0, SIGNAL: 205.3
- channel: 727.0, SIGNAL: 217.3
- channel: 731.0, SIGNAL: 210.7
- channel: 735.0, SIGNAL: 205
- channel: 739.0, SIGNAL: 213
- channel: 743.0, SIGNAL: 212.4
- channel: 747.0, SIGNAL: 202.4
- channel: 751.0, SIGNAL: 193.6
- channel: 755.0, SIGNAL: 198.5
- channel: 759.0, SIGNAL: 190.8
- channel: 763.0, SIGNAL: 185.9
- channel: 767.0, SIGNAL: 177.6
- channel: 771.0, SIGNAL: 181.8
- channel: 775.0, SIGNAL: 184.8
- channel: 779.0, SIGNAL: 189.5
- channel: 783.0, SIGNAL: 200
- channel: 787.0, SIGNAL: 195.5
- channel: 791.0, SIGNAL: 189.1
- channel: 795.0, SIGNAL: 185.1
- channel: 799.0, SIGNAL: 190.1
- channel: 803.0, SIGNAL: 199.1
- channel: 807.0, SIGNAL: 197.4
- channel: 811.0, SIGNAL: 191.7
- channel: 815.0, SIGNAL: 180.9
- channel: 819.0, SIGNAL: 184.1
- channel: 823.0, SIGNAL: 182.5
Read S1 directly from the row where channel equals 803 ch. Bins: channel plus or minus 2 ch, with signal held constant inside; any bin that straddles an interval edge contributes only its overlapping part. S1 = 199.1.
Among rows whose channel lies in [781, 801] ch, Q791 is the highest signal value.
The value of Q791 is 200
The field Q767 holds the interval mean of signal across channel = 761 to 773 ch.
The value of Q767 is 182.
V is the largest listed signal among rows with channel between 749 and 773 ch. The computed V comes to 198.5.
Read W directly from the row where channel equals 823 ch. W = 182.5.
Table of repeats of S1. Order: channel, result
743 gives 212.4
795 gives 185.1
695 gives 117.6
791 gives 189.1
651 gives 88.38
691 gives 160.1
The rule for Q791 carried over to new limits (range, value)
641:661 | 117.4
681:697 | 192.8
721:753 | 217.3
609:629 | 208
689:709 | 160.1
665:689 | 195.7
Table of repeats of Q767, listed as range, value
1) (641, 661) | 104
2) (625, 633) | 192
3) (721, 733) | 211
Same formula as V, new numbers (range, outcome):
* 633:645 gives 160.3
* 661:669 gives 167.9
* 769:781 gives 189.5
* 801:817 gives 199.1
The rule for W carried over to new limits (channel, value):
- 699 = 94.75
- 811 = 191.7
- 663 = 142.1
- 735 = 205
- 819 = 184.1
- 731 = 210.7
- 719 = 210.9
